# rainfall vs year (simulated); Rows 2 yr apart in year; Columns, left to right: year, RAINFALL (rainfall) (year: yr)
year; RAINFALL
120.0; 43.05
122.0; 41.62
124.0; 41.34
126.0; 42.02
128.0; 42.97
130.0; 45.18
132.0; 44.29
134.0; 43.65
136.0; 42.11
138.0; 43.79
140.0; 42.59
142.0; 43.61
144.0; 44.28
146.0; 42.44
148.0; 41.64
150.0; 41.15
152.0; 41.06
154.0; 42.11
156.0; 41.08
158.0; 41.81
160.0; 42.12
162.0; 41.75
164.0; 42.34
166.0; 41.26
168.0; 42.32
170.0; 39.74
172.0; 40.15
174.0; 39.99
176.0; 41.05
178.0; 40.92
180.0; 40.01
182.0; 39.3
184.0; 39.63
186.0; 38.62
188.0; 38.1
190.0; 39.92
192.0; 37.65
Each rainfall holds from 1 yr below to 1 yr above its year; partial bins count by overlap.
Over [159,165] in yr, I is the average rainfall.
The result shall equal 42.1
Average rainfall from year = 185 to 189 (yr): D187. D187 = 38.4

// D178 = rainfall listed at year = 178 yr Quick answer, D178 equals 40.92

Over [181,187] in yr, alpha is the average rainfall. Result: 39.2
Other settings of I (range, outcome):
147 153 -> 41.3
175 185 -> 40.2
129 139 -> 43.8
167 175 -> 40.5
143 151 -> 42.4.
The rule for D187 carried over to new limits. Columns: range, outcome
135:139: 43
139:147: 43.2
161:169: 41.9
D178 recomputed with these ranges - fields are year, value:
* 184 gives 39.63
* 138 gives 43.79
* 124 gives 41.34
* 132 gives 44.29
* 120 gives 43.05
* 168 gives 42.32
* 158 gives 41.81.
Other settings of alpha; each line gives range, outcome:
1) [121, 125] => 41.5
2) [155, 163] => 41.7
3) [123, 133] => 43.2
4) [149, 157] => 41.4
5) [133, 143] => 43.2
